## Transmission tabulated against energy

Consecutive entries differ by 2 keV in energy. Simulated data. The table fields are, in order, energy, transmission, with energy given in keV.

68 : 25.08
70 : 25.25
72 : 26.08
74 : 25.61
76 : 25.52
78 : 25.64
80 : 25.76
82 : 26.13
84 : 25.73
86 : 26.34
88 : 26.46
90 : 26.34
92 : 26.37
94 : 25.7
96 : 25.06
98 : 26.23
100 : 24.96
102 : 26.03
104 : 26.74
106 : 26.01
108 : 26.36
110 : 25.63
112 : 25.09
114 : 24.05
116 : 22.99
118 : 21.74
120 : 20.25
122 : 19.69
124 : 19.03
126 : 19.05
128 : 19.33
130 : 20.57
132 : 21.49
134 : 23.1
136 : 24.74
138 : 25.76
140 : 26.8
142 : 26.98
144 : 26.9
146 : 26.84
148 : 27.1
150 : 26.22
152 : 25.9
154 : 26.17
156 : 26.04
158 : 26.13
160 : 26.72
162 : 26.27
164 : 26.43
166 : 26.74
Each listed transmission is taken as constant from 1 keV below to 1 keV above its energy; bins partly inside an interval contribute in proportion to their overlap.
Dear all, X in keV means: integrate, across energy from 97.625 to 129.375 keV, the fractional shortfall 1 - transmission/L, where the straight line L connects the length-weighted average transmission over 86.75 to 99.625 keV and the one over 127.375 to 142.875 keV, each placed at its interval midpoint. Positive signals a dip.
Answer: 2.1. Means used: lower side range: 26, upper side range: 23.7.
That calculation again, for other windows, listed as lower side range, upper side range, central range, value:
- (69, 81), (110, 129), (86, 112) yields -2.9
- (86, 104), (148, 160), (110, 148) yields 4.3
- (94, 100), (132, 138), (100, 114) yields -0.4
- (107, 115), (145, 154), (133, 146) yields 0.2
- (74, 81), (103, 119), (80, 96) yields -0.4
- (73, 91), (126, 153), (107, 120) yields 0.6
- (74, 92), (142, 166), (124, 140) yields 2.6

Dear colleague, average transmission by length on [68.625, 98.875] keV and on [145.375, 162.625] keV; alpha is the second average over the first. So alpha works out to 1.02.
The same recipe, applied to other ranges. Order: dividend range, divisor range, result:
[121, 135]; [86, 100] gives 0.78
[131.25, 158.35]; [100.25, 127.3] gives 1.11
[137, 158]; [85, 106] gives 1.02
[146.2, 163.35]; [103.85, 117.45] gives 1.05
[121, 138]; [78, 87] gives 0.82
